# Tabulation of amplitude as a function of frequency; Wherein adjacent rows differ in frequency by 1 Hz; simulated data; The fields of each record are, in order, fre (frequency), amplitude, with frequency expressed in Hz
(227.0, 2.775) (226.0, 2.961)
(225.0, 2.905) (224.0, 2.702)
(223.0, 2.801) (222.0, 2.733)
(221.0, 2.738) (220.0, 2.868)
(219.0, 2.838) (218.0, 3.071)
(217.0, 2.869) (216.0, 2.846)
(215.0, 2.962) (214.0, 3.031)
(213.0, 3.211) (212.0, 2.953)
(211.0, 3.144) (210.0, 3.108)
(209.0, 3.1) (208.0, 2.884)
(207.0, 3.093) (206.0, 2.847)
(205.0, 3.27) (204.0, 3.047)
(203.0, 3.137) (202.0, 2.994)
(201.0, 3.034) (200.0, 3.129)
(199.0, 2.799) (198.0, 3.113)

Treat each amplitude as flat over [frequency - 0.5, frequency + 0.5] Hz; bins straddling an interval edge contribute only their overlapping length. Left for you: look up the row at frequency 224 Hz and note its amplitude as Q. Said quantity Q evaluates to 2.702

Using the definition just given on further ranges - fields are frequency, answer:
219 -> 2.838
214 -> 3.031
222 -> 2.733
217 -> 2.869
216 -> 2.846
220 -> 2.868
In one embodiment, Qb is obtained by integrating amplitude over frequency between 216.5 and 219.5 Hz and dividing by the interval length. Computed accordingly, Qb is 2.93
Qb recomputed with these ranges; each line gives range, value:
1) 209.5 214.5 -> 3.09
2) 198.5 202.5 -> 2.99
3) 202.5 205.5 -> 3.15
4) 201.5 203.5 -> 3.07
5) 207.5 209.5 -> 2.99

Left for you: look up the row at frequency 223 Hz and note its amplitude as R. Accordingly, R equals 2.801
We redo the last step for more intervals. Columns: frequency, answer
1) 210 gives 3.108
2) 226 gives 2.961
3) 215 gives 2.962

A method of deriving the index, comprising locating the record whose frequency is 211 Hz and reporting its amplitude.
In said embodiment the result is 3.144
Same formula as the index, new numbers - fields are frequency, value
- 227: 2.775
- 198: 3.113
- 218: 3.071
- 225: 2.905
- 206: 2.847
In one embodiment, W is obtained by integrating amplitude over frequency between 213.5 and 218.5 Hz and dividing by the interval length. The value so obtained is 2.96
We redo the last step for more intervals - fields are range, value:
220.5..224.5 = 2.74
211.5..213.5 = 3.08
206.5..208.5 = 2.99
